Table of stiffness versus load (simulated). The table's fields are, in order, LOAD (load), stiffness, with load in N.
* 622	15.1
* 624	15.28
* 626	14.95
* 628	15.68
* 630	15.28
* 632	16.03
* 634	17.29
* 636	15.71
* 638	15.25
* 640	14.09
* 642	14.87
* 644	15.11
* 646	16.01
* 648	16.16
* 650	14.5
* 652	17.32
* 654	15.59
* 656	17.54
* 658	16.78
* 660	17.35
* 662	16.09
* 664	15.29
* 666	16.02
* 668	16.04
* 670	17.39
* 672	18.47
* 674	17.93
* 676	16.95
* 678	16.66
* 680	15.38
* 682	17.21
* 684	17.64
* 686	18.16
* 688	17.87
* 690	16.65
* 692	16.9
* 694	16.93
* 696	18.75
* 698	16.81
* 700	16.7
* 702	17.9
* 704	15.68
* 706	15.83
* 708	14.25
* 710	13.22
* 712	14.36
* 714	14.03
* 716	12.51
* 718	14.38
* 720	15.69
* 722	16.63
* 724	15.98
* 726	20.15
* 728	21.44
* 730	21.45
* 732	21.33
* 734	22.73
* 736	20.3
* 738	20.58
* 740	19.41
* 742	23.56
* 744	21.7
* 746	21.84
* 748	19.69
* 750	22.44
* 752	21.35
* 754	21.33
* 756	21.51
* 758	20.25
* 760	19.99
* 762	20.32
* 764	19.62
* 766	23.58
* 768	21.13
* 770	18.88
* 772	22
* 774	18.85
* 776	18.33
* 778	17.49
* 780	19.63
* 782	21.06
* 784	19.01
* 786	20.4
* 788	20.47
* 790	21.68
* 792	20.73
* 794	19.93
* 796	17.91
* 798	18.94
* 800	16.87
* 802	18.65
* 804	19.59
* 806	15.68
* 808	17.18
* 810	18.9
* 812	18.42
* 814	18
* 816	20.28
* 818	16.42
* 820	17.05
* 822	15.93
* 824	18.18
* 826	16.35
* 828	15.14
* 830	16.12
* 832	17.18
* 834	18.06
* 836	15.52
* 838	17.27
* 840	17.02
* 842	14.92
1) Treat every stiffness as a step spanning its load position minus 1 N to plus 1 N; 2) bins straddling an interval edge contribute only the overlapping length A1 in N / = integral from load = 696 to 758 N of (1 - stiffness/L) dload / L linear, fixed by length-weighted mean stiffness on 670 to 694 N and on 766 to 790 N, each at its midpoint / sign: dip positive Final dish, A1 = 0.2 N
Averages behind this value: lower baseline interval 17.2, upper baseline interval 20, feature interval 18.5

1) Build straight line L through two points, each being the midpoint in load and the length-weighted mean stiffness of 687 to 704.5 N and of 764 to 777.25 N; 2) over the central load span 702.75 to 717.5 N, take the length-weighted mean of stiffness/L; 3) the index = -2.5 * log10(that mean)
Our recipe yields 0.23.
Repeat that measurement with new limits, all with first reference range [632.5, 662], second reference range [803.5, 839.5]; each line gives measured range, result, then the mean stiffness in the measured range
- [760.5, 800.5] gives -0.173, 19.9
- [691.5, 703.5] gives -0.061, 17.3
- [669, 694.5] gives -0.066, 17.2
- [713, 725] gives 0.113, 14.9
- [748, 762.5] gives -0.242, 21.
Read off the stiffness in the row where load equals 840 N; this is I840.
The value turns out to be 17.02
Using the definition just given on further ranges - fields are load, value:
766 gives 23.58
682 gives 17.21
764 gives 19.62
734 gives 22.73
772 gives 22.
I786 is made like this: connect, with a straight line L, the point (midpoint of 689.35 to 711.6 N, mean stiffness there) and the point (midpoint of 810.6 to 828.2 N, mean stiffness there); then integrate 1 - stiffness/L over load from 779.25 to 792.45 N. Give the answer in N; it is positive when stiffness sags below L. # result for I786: -2.6 N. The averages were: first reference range 16.3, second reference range 17.4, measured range 20.4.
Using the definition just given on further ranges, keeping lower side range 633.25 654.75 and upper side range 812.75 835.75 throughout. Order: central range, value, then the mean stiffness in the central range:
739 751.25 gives -3.7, 21.4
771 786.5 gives -2.6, 19.6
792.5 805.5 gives -1.3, 18.6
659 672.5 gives -0.7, 16.6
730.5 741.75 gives -3.2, 21.1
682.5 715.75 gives -0.5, 16.3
